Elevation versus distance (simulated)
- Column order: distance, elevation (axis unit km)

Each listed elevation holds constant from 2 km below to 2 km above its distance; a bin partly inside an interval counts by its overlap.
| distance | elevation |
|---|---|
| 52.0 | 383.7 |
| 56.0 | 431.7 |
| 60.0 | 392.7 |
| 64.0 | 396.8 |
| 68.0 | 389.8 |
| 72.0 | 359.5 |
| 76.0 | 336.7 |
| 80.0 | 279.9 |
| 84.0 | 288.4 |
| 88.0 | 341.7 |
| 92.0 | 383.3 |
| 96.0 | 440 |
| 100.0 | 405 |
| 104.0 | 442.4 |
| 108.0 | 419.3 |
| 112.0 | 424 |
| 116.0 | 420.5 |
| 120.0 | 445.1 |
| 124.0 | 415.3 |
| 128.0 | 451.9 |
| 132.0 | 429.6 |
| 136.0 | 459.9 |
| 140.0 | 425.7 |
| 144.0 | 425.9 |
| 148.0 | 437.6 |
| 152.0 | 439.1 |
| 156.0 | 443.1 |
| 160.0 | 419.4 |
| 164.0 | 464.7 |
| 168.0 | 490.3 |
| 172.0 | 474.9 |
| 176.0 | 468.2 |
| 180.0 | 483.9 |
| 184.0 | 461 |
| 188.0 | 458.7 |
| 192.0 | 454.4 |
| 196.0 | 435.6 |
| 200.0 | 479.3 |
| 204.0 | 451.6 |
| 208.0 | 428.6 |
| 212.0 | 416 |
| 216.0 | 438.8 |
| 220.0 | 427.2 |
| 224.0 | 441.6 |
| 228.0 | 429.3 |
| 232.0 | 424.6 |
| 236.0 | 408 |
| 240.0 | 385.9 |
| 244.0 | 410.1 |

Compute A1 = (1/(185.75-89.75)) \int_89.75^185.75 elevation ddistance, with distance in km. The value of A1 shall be 440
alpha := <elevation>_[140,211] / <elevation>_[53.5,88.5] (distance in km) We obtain 1.26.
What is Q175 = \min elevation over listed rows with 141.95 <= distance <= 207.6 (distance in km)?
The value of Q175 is 419.4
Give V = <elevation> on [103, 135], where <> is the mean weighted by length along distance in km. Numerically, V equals 432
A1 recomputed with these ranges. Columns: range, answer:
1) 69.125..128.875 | 389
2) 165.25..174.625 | 480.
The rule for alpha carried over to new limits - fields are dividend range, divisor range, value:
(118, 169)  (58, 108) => 1.18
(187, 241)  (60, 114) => 1.15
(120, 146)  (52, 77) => 1.13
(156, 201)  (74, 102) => 1.31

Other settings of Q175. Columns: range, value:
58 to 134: 279.9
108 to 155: 415.3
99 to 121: 405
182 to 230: 416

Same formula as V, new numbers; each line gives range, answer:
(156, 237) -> 448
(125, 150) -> 438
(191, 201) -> 454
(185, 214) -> 447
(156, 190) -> 464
